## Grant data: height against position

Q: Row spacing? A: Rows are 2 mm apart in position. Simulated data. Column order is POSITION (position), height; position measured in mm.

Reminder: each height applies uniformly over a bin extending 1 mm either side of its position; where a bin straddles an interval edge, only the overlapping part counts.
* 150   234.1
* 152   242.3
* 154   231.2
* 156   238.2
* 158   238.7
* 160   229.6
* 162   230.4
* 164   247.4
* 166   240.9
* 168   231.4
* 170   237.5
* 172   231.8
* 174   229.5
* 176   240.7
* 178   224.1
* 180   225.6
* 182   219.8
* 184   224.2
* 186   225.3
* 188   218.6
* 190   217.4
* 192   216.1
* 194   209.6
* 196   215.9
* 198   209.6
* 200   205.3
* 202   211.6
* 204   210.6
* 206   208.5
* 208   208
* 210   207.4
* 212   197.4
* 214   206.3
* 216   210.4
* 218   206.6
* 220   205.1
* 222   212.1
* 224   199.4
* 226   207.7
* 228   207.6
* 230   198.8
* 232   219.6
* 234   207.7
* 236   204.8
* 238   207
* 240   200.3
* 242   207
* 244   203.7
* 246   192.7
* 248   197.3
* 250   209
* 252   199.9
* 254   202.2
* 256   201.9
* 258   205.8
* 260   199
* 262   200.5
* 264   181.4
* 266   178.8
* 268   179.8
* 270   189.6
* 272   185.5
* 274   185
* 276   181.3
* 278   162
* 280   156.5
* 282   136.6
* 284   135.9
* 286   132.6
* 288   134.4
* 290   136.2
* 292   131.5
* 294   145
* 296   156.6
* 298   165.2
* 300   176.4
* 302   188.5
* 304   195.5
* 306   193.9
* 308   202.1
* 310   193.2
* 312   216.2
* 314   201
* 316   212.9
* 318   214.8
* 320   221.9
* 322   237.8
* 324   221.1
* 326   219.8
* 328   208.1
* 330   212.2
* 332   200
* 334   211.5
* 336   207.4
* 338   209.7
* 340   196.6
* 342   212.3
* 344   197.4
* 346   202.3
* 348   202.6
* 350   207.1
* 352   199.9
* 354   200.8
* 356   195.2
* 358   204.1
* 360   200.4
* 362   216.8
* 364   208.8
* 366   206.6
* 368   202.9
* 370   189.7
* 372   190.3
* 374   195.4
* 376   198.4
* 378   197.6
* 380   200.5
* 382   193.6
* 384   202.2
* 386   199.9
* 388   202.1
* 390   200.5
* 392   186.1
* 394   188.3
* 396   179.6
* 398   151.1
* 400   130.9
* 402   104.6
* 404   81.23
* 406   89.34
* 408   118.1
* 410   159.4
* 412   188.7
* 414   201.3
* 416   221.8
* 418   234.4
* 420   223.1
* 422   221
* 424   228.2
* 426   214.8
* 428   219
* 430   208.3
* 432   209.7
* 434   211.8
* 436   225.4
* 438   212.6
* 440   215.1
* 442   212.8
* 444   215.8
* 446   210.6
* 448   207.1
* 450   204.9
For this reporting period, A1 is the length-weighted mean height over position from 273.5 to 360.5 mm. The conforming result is 189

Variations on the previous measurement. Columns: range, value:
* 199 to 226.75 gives 207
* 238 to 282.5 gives 190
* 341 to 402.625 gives 193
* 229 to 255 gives 204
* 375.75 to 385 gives 198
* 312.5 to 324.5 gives 218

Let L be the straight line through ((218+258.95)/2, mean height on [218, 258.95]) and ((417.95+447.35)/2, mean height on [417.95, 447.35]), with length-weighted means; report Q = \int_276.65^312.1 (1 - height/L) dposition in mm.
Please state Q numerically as 7.7 mm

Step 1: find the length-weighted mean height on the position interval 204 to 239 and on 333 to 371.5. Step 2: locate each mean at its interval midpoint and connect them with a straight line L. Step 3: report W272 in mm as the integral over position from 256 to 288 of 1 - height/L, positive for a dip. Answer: 5.0 mm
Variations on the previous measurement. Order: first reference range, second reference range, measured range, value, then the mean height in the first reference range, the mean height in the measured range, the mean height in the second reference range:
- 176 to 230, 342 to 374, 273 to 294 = 5.87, 212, 149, 202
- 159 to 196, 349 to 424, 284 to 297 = 4.20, 227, 139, 187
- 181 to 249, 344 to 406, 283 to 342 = 1.69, 209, 189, 187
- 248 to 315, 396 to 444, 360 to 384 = -2.16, 178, 200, 187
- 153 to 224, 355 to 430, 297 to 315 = 0.82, 220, 192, 188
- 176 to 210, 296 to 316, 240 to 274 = 1.12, 216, 196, 192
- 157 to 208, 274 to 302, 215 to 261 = -4.60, 224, 205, 153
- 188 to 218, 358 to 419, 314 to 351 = -3.96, 210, 211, 182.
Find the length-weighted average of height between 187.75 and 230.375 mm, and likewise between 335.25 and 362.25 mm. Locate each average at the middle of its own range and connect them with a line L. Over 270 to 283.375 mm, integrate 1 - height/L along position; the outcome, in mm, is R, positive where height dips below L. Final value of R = 2.4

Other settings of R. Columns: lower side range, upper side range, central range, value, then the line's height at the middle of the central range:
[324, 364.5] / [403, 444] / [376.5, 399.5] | 1.2 mm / 200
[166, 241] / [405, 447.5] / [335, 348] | 0.2 mm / 207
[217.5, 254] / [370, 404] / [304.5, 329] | -2.6 mm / 191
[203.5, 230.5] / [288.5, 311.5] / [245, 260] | -0.8 mm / 191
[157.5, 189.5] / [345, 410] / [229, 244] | 0.7 mm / 216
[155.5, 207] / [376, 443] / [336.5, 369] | -1.0 mm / 198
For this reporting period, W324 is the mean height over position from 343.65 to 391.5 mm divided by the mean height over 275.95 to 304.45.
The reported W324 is 1.3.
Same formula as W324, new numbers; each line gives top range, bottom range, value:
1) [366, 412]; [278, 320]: 1.00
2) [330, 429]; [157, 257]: 0.90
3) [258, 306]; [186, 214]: 0.80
